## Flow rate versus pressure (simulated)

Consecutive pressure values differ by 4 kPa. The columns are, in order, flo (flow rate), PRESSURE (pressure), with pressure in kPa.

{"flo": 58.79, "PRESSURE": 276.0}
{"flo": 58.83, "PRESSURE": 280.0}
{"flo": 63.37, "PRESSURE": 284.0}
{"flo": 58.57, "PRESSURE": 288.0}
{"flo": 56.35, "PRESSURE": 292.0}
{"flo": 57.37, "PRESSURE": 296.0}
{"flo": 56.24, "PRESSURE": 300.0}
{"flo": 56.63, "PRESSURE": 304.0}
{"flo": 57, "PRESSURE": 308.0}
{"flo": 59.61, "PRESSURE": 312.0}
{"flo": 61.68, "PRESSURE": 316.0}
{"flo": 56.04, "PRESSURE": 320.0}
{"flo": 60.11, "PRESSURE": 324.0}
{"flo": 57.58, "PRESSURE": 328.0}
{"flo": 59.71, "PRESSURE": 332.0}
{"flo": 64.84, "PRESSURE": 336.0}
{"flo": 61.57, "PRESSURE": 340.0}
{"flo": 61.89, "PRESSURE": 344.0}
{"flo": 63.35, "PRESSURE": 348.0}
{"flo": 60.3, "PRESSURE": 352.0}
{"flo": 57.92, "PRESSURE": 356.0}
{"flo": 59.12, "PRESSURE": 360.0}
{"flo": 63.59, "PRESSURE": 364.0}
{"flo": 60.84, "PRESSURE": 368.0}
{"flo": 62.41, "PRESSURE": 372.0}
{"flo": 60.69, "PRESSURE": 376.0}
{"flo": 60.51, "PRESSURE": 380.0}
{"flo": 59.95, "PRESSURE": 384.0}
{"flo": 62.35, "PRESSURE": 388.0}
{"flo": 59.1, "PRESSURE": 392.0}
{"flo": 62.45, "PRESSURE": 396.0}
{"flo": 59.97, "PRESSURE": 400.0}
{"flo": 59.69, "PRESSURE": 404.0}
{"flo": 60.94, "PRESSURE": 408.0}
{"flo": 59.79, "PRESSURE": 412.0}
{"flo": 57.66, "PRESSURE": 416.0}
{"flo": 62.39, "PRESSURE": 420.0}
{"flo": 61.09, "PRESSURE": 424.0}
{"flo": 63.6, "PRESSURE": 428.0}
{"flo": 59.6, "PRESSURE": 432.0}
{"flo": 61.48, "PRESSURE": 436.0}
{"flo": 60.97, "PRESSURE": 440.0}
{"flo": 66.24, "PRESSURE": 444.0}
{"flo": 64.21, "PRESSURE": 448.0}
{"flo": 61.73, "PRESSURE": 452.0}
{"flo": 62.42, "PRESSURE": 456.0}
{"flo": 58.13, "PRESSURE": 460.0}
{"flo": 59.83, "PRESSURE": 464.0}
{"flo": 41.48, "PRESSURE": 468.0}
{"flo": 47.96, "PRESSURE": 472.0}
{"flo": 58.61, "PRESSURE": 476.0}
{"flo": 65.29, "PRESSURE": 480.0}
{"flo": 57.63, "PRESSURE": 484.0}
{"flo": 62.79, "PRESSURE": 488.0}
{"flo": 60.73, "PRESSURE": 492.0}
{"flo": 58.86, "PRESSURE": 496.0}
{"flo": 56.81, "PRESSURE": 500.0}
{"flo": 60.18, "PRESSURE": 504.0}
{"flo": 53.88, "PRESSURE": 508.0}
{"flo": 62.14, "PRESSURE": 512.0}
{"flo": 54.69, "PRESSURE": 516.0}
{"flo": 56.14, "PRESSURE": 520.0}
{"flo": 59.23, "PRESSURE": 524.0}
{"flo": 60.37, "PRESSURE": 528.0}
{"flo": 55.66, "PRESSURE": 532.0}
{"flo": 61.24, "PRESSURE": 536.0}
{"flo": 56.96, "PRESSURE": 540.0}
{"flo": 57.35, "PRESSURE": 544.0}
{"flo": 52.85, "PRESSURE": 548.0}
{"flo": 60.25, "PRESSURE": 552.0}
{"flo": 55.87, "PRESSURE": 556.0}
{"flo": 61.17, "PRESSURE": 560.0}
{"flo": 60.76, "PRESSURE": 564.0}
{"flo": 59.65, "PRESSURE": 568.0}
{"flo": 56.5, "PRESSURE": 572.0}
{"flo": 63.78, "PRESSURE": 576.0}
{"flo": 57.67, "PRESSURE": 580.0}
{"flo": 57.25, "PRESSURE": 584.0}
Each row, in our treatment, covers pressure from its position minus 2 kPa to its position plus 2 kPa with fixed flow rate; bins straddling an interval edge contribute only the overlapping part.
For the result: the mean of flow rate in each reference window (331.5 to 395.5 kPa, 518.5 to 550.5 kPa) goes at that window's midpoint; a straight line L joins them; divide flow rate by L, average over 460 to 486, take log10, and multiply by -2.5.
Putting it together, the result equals 0.07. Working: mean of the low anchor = 61.2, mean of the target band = 55.4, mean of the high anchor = 57.5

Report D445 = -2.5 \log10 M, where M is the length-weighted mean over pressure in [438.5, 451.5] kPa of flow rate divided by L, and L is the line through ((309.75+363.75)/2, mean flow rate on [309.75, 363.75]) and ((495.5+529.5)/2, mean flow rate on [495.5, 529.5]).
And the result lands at -0.08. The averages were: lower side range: 60.4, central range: 63.7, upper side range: 58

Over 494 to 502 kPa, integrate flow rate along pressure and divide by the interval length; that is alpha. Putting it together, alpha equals 57.8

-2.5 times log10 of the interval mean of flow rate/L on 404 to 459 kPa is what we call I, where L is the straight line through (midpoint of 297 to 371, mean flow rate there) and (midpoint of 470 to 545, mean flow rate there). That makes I -0.05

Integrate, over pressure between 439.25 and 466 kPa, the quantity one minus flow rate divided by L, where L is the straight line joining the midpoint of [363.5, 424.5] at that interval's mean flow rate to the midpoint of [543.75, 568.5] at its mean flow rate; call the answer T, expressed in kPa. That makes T -0.9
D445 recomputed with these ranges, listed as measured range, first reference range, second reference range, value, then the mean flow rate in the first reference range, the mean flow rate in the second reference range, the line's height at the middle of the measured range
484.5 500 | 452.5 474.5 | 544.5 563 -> -0.08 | 54.6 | 57.7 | 55.6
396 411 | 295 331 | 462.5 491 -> -0.06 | 58.1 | 56.3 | 57.1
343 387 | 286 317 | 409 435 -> -0.03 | 57.8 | 60.7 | 59.3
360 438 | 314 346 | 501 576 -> -0.02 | 60.4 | 58.2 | 59.7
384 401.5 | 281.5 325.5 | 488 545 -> -0.05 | 58.4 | 58.3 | 58.4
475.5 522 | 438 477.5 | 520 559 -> -0.02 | 58.2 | 57.8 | 58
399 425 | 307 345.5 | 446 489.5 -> -0.02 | 60.1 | 58.1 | 58.9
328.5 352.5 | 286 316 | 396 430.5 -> -0.05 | 57.7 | 60.7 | 58.8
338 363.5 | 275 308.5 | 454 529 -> -0.05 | 58.2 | 57.7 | 58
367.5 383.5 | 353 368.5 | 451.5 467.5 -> -0.02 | 60.3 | 58.6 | 60.1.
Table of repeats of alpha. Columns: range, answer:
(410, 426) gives 60.2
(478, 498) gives 61.1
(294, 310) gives 56.8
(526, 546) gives 58.3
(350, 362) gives 59.1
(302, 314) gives 57.7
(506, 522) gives 56.7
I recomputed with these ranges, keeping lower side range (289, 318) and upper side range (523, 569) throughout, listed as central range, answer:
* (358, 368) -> -0.06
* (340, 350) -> -0.08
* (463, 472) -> 0.19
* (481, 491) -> -0.05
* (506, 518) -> 0.03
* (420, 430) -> -0.08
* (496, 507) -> 0.00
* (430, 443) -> -0.05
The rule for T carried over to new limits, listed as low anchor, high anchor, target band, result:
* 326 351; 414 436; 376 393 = 0.2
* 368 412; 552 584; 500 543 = 1.2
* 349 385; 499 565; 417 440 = -0.7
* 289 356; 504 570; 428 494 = -1.0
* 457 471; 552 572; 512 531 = -0.4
